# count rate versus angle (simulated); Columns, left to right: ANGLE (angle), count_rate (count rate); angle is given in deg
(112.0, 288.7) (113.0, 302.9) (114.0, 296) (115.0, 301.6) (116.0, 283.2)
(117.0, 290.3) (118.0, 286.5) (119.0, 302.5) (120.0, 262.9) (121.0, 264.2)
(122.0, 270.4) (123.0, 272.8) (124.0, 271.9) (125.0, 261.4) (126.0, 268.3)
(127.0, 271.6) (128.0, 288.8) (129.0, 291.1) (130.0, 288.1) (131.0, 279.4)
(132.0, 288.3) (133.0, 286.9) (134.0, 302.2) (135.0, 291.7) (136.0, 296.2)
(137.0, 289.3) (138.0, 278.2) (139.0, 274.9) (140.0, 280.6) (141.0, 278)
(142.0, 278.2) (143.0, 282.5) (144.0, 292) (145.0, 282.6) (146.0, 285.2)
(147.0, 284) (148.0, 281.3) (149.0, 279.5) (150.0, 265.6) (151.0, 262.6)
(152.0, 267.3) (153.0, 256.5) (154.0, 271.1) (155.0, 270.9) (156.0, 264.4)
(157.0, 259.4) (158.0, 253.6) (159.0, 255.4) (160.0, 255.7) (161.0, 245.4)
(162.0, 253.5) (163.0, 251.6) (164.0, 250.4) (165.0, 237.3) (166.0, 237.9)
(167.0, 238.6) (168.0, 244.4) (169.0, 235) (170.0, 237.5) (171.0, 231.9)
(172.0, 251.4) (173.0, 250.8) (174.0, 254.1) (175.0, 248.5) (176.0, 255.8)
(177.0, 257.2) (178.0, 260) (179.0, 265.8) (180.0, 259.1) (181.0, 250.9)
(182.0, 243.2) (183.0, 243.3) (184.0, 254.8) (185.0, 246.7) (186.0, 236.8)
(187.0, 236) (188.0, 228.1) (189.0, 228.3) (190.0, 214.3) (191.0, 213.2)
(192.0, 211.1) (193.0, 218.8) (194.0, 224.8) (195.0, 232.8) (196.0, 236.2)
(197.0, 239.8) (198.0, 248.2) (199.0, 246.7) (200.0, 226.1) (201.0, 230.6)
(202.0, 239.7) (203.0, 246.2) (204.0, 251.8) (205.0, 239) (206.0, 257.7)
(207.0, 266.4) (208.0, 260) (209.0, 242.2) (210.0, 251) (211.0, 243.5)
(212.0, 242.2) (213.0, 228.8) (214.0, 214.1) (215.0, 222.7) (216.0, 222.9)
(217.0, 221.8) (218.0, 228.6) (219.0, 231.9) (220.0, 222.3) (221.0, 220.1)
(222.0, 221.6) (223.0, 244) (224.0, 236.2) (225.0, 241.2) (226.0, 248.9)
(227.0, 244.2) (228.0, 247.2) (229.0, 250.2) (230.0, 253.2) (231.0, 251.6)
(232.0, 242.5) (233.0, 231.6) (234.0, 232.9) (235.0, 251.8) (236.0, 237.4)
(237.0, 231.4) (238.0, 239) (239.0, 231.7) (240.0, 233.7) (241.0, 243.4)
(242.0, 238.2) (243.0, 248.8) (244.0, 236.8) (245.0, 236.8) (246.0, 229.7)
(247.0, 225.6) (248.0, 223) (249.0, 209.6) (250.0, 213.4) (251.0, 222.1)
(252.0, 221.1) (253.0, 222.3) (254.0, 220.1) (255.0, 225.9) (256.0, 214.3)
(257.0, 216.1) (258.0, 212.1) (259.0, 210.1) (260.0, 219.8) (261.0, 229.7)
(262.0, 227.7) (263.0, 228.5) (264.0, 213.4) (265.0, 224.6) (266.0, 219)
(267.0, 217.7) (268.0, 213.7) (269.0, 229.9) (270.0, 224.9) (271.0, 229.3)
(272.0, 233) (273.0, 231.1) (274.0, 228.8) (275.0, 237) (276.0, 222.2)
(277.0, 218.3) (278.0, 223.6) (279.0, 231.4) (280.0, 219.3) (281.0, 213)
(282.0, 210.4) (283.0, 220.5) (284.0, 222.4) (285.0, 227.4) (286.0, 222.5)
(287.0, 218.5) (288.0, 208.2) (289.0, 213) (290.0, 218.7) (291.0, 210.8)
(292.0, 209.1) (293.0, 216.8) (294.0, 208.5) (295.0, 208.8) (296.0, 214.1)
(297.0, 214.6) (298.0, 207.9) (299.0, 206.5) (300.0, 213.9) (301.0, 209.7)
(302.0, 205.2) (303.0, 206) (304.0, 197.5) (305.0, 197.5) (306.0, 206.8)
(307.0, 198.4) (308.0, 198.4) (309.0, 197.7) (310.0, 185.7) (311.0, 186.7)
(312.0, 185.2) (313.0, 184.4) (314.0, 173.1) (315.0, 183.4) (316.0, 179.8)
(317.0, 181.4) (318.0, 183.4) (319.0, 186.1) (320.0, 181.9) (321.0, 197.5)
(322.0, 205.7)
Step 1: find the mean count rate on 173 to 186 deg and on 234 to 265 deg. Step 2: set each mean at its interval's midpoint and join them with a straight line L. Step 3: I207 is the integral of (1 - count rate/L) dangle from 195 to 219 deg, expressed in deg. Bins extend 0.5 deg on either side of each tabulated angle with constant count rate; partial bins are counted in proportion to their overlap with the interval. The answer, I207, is 0.3 deg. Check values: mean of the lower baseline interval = 253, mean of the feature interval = 239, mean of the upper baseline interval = 227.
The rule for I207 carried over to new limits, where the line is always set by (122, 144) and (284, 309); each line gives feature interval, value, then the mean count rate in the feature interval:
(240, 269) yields 0.6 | 224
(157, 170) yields 1.1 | 247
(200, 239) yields 0.8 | 239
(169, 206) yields 2.5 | 241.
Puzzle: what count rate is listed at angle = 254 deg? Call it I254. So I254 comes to 220.1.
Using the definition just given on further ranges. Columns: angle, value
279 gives 231.4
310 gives 185.7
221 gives 220.1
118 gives 286.5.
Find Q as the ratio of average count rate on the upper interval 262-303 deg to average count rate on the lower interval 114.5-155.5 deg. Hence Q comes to 0.8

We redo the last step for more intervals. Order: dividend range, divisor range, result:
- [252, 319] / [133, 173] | 0.80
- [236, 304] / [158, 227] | 0.92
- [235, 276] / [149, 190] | 0.90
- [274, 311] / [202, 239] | 0.89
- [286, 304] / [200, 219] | 0.88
